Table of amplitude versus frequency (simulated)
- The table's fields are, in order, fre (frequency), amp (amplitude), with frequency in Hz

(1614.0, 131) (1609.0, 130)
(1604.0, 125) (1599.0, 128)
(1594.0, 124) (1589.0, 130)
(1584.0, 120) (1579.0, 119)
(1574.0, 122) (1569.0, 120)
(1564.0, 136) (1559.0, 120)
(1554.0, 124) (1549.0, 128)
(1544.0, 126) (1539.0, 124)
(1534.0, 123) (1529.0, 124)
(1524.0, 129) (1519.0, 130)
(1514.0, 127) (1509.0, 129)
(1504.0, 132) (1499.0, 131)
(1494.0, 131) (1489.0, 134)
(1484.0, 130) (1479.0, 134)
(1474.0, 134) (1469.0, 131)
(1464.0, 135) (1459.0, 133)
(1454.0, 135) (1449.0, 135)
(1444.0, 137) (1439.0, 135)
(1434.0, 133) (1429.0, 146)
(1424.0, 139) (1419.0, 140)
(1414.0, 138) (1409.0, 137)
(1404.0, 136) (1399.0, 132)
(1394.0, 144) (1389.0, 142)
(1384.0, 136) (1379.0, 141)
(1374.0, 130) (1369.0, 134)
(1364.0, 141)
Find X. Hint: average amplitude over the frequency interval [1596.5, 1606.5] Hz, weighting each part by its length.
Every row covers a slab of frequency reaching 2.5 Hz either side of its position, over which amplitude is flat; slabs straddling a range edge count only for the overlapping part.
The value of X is 126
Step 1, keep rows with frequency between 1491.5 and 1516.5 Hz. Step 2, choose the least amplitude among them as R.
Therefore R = 127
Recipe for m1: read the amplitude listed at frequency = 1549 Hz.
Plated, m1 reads 128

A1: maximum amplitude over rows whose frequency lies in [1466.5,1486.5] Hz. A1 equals 134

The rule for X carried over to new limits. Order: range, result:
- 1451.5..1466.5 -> 134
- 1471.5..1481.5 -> 134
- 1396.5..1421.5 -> 137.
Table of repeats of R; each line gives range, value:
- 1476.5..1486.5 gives 130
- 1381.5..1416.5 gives 132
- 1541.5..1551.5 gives 126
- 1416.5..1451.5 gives 133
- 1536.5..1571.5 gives 120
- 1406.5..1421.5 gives 137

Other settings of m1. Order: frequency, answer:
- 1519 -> 130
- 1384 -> 136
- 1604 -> 125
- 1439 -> 135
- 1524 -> 129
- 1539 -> 124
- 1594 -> 124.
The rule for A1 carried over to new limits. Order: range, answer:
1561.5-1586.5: 136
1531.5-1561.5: 128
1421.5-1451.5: 146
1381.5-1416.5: 144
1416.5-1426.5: 140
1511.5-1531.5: 130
